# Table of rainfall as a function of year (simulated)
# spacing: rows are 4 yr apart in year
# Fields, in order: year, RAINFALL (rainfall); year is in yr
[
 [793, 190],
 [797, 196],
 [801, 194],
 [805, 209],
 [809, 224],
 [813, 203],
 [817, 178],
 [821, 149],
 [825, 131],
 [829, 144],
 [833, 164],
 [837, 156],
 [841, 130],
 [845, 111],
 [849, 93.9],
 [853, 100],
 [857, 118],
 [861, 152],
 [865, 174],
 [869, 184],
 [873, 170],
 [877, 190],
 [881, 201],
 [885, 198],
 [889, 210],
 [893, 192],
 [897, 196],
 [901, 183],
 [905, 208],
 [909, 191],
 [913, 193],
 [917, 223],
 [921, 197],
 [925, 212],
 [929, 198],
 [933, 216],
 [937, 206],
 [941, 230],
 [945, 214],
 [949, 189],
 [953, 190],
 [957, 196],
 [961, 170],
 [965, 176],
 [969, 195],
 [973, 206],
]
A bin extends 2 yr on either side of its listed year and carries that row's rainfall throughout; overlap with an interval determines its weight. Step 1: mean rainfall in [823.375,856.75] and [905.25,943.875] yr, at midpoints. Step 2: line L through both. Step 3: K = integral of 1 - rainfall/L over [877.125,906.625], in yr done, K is -3.6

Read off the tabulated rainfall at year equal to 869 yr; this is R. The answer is 184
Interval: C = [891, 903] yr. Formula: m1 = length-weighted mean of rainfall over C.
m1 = 190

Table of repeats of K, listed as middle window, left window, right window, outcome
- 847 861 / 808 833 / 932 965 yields 5.2 yr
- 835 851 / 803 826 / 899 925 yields 5.6 yr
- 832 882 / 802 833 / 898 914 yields 9.9 yr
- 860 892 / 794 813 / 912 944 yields 3.3 yr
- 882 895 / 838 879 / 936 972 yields -3.3 yr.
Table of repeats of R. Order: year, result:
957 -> 196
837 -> 156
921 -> 197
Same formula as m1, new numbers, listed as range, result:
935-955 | 206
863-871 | 179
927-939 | 207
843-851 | 102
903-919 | 204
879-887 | 200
